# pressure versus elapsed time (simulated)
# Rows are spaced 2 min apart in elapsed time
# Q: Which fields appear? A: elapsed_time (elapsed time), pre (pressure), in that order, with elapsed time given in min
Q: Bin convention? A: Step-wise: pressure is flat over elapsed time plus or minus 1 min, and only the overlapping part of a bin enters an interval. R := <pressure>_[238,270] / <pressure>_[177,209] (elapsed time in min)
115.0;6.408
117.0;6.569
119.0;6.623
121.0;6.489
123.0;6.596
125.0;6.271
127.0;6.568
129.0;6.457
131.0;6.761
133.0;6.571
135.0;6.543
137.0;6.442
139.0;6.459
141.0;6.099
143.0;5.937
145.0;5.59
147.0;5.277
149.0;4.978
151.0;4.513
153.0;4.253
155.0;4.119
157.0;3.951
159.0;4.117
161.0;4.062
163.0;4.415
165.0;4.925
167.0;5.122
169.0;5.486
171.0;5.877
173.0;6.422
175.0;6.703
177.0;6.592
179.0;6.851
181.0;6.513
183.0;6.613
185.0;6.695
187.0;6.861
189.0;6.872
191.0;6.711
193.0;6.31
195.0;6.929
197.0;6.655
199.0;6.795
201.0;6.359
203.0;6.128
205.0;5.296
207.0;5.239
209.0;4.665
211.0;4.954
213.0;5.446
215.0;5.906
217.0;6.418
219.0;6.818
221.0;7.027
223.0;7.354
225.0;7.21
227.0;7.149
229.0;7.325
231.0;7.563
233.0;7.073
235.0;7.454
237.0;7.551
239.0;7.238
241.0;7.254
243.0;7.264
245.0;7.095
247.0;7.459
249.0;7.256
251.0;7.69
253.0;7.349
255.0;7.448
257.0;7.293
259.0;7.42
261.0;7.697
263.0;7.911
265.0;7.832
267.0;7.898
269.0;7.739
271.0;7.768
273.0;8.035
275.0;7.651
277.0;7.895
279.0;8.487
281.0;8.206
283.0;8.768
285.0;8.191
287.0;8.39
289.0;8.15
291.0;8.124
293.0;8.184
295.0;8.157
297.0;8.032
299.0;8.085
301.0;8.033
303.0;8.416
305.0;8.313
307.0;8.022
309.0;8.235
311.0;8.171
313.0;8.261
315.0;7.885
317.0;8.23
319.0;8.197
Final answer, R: 1.2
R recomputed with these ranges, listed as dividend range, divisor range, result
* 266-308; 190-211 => 1.34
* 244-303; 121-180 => 1.39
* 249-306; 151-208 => 1.37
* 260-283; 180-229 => 1.24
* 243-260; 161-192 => 1.21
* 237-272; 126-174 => 1.38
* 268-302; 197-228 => 1.31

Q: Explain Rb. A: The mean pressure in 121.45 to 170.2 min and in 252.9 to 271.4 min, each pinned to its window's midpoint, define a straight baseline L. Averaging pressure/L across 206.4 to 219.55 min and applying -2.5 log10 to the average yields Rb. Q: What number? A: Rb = 0.20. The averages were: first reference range 5.49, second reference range 7.65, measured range 5.61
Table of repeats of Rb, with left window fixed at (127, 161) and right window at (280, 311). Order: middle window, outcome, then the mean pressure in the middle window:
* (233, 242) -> -0.025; 7.34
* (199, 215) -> 0.190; 5.55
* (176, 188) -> -0.086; 6.69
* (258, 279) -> -0.012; 7.82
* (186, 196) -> -0.066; 6.74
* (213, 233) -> 0.003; 6.9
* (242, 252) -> -0.001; 7.35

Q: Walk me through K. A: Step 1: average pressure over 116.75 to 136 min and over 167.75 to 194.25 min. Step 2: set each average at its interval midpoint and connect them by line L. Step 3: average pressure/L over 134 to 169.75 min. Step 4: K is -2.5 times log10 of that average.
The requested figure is 0.26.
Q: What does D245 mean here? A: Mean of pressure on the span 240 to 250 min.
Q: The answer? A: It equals 7.27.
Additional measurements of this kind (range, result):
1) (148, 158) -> 4.36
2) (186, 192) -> 6.81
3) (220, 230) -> 7.21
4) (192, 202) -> 6.61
